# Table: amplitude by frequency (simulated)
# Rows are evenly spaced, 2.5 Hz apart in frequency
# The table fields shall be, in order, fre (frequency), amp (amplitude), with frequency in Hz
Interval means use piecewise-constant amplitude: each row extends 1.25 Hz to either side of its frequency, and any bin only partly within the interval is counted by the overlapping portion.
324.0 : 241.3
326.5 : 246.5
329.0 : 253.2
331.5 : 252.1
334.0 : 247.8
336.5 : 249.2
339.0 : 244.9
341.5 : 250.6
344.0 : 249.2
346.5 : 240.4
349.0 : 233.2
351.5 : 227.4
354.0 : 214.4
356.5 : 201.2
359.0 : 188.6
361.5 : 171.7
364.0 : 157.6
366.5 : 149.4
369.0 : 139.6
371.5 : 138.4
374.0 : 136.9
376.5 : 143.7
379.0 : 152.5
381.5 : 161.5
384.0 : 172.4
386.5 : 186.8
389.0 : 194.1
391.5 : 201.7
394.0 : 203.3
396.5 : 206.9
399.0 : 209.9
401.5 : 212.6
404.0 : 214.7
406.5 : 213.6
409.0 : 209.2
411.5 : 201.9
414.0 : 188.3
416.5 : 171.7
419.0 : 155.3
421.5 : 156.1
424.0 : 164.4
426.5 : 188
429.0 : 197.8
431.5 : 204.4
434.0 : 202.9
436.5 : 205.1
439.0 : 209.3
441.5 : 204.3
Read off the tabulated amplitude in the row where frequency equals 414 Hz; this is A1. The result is 188.3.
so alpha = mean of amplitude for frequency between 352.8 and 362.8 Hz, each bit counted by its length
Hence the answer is 194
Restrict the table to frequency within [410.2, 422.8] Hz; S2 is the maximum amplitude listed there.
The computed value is 201.9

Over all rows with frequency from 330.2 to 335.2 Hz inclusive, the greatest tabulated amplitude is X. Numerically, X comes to 252.1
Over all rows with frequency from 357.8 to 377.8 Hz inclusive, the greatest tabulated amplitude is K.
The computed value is 188.6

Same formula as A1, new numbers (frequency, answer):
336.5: 249.2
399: 209.9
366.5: 149.4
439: 209.3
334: 247.8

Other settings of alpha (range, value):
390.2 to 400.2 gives 205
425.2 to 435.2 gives 198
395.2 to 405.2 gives 211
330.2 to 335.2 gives 250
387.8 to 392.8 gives 198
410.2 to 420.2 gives 180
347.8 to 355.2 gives 225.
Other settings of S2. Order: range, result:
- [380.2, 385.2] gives 172.4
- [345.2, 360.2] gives 240.4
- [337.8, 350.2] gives 250.6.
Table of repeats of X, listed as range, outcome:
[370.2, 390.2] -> 194.1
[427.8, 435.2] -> 204.4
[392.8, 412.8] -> 214.7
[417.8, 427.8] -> 188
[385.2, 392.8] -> 201.7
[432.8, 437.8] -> 205.1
